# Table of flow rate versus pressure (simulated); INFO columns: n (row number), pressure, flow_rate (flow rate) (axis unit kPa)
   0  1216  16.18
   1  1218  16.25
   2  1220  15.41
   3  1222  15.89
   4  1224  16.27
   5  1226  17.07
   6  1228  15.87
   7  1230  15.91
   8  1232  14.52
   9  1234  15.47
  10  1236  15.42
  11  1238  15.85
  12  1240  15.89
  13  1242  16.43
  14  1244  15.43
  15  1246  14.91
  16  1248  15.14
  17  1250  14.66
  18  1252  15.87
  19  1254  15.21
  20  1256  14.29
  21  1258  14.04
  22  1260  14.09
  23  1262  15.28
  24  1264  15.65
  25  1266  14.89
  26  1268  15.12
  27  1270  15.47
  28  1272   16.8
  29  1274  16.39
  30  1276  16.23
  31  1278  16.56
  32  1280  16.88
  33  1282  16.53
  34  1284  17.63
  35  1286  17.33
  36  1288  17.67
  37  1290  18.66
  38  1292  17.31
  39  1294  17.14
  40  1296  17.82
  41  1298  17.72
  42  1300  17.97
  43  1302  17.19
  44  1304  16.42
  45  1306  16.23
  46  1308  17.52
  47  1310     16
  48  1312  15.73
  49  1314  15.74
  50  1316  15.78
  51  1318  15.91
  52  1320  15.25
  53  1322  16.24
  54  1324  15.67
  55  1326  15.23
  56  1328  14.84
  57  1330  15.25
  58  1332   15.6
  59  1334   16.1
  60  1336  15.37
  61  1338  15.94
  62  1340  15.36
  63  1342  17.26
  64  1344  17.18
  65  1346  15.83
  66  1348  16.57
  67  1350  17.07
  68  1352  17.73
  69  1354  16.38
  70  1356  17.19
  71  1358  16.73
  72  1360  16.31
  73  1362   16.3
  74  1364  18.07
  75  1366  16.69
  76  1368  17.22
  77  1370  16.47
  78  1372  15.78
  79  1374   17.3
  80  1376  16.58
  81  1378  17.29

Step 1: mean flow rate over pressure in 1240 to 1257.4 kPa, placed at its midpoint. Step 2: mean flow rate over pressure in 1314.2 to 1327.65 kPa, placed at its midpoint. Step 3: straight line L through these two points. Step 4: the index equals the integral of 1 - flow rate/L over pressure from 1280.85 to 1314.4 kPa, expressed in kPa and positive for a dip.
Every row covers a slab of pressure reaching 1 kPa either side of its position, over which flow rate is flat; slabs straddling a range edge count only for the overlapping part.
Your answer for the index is -3.5 kPa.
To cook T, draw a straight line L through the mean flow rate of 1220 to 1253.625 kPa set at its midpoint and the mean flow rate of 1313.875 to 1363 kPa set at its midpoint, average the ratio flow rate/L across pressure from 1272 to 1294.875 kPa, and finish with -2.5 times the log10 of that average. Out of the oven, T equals -0.08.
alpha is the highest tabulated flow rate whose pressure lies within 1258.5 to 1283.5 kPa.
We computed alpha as 16.88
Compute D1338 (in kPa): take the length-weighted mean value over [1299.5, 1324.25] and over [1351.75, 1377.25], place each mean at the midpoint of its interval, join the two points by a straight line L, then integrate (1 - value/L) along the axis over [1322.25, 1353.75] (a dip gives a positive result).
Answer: 0.9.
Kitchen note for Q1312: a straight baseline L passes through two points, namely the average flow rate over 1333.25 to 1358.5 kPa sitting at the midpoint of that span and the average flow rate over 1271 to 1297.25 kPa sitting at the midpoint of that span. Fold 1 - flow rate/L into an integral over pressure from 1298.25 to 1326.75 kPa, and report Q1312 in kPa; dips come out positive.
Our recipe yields 1.0 kPa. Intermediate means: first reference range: 17.2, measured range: 16.3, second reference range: 16.5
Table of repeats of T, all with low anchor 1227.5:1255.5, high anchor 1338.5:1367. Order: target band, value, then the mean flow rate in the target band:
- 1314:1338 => 0.057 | 15.6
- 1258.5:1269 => 0.053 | 15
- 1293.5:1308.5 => -0.072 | 17.2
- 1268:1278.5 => -0.024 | 16.2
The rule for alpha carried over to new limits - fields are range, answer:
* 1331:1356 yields 17.73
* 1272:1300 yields 18.66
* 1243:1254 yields 15.87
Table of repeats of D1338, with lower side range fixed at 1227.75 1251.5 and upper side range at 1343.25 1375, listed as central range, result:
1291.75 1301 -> -0.9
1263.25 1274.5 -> 0.1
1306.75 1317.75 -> 0.1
